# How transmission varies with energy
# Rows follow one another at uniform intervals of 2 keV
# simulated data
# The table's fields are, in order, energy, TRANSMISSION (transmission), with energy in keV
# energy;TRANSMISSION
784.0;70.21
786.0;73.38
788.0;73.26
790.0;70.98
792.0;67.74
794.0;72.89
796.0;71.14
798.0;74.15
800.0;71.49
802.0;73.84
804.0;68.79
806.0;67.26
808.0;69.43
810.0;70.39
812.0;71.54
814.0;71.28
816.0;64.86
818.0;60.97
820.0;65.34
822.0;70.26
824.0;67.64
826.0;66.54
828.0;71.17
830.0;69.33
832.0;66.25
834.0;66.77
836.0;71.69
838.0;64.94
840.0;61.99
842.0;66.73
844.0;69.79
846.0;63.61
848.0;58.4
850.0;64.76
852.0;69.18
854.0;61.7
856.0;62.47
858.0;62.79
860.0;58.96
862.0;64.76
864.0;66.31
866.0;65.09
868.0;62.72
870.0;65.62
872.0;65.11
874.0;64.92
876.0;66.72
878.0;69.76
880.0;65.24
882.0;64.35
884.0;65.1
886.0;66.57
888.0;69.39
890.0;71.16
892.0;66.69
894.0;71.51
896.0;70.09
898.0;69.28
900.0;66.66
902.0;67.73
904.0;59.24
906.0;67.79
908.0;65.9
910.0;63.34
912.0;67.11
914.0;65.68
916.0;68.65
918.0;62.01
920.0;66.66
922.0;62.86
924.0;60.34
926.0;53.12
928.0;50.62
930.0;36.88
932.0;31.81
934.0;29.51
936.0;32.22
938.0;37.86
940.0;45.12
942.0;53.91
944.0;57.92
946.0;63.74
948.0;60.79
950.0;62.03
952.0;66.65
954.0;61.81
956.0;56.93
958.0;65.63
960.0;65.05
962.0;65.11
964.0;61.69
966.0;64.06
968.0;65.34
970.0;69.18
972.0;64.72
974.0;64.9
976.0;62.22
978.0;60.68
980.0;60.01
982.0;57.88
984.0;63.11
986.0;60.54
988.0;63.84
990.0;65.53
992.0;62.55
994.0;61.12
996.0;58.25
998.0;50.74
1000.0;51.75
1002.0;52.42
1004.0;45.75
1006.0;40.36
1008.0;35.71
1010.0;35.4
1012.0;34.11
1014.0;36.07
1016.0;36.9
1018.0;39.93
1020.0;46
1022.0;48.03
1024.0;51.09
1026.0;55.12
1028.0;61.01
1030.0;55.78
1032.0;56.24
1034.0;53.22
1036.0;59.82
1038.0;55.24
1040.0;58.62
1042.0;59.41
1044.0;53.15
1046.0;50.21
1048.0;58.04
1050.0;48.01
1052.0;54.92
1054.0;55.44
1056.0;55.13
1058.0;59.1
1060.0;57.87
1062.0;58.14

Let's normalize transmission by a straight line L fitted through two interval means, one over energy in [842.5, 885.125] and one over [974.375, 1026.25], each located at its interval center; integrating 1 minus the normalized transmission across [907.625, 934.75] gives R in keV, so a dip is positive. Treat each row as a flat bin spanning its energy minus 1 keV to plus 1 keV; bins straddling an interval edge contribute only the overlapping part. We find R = 1.5 keV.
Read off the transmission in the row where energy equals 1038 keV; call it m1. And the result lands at 55.24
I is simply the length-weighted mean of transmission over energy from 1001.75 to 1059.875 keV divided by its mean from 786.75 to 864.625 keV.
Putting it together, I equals 0.74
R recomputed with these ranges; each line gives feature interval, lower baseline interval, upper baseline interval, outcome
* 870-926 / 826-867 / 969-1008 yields -2.9 keV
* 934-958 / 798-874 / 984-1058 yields 1.6 keV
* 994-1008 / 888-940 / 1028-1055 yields 1.7 keV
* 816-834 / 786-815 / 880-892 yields 0.7 keV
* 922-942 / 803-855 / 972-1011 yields 5.4 keV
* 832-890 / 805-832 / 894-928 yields 1.0 keV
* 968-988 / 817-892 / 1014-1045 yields -2.4 keV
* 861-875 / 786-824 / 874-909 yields 0.6 keV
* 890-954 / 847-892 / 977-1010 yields 2.6 keV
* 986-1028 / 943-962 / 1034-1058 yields 6.7 keV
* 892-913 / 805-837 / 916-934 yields -4.1 keV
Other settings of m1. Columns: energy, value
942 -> 53.91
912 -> 67.11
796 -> 71.14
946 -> 63.74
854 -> 61.7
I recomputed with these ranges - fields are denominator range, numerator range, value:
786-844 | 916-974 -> 0.82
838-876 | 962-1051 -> 0.85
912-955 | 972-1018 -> 0.97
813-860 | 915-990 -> 0.88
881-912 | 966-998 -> 0.93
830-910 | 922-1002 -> 0.87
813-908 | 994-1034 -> 0.72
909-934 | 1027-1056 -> 0.99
